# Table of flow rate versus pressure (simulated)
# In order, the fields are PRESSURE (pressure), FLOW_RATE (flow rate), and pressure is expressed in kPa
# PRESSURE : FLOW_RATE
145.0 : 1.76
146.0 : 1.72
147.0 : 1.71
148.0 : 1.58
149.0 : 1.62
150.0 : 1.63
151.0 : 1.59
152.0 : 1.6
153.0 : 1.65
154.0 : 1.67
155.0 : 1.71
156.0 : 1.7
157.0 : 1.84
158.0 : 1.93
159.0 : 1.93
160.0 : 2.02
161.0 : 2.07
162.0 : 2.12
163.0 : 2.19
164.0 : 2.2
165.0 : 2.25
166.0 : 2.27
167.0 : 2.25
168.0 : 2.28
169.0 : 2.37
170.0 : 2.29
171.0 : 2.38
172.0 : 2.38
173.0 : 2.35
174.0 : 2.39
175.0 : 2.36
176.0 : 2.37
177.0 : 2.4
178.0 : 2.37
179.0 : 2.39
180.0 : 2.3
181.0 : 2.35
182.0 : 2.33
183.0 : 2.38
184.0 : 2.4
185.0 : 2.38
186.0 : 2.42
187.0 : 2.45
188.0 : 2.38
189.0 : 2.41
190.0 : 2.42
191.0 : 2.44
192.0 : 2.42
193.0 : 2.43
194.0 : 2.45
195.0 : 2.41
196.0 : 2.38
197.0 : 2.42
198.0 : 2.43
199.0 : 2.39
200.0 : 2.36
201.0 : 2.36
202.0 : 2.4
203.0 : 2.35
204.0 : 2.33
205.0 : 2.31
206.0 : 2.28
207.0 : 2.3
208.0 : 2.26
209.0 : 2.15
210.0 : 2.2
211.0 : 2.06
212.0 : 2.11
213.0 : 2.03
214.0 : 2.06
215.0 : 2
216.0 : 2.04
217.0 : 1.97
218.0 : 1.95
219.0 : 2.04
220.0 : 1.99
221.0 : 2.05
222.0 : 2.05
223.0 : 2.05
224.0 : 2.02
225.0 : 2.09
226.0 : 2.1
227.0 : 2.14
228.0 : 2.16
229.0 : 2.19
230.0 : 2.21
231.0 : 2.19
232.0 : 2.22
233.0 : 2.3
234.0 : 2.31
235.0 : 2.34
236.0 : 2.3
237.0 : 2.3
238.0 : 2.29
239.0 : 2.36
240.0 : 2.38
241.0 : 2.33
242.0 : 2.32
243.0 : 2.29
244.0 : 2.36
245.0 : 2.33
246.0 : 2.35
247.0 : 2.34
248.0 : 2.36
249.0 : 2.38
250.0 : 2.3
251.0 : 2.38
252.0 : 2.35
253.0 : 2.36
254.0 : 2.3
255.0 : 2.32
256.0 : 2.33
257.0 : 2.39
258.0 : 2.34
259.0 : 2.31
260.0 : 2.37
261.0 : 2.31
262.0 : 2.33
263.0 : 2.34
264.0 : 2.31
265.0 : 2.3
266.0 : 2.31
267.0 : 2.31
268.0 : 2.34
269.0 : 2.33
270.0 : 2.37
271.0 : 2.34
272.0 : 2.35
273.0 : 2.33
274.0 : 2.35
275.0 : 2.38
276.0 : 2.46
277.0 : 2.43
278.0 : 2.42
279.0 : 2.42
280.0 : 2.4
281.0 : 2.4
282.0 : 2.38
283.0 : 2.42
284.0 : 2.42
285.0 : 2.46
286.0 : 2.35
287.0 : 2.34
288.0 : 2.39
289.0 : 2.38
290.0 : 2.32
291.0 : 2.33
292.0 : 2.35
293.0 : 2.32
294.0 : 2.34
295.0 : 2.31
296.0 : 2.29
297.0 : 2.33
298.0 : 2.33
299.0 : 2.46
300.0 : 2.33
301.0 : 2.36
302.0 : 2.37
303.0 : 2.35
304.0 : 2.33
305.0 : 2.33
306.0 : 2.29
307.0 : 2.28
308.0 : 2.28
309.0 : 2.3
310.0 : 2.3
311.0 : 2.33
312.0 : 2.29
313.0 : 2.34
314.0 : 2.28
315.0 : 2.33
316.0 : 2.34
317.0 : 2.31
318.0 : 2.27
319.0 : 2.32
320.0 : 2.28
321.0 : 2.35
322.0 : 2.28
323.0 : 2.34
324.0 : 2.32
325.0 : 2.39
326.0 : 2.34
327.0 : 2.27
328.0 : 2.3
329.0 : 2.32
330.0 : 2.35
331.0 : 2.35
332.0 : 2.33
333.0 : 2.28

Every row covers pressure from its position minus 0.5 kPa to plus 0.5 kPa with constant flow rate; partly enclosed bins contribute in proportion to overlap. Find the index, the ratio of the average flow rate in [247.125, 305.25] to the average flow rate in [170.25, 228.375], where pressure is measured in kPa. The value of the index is 1.0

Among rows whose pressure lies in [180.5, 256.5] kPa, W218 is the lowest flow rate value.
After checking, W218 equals 1.95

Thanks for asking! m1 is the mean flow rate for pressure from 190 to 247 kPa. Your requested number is 2.24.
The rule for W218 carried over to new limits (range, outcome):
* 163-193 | 2.19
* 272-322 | 2.27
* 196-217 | 1.97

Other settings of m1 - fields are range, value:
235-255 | 2.34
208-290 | 2.27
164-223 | 2.29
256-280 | 2.35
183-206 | 2.39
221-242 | 2.21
